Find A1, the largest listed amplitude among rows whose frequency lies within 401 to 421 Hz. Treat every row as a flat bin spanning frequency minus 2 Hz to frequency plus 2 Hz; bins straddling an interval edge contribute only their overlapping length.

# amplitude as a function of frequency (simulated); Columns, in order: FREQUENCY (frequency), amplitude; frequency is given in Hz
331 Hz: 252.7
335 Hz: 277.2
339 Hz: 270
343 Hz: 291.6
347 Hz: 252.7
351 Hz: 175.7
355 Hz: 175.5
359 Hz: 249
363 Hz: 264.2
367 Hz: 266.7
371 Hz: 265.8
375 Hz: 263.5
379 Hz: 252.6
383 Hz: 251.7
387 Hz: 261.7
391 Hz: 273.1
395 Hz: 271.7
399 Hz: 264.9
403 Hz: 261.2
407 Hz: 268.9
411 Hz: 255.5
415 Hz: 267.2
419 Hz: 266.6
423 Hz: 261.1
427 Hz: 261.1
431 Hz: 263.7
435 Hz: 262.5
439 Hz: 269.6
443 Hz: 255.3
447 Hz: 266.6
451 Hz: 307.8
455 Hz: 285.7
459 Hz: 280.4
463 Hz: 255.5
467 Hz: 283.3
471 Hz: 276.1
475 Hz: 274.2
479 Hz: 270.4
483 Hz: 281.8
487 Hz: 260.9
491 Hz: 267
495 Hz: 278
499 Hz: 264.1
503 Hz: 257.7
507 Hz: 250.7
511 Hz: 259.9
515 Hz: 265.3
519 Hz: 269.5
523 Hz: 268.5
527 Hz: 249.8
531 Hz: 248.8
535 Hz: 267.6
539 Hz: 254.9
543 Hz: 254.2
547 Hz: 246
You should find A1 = 268.9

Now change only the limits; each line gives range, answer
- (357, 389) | 266.7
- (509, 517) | 265.3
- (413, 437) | 267.2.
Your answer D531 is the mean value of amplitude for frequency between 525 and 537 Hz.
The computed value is 255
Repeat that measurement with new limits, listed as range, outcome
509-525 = 266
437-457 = 277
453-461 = 283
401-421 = 264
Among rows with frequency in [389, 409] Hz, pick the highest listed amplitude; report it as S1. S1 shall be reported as 273.1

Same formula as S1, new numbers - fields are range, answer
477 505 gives 281.8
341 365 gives 291.6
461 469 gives 283.3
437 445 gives 269.6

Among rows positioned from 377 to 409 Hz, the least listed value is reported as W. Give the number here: 251.7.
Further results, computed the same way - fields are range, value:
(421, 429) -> 261.1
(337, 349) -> 252.7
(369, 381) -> 252.6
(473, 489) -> 260.9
